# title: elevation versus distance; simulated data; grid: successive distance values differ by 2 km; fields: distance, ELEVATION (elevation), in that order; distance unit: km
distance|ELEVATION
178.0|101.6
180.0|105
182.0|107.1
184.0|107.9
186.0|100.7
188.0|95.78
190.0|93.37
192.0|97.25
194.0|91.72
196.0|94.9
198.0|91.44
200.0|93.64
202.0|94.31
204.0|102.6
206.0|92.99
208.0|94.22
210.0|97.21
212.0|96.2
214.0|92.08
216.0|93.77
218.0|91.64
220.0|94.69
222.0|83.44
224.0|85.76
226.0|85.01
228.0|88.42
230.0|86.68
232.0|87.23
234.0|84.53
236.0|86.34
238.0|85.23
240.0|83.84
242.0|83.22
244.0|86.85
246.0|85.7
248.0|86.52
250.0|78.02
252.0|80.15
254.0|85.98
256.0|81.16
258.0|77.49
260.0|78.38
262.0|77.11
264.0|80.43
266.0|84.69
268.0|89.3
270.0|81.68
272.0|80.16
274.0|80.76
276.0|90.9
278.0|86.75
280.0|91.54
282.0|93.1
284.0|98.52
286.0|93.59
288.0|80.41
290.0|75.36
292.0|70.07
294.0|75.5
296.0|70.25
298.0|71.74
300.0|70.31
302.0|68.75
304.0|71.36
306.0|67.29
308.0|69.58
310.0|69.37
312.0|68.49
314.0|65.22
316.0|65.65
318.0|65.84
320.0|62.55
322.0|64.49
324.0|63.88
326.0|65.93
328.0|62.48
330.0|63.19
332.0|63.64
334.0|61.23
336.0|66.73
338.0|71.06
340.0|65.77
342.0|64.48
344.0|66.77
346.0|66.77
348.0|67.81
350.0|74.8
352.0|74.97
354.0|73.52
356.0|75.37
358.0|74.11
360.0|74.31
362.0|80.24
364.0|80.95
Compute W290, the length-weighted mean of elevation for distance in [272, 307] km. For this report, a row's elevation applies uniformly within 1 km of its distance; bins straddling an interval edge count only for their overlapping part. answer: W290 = 79.8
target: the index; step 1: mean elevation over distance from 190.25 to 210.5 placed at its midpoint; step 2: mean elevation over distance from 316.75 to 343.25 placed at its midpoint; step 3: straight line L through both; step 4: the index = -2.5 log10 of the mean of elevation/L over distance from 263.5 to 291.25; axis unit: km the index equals -0.12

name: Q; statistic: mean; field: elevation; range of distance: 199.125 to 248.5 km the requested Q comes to 89.7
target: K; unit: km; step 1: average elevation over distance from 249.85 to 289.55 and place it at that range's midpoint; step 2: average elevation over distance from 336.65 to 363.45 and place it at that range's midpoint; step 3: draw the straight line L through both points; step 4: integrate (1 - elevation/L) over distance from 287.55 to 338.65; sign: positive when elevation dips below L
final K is 6.4 km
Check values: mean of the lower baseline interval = 84.5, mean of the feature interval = 67.9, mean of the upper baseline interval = 71.6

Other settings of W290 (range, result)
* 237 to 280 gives 83.3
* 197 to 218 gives 94.7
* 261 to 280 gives 84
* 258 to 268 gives 80.8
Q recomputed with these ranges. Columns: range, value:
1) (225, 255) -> 84.9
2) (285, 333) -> 69.4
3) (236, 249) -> 85.3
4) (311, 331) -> 64.8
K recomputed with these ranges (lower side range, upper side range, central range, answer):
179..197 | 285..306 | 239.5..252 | 0.32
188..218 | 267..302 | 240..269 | 1.36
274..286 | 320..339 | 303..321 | 1.65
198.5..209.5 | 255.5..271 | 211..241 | 0.63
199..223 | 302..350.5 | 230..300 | -1.77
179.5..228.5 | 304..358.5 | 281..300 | -1.01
